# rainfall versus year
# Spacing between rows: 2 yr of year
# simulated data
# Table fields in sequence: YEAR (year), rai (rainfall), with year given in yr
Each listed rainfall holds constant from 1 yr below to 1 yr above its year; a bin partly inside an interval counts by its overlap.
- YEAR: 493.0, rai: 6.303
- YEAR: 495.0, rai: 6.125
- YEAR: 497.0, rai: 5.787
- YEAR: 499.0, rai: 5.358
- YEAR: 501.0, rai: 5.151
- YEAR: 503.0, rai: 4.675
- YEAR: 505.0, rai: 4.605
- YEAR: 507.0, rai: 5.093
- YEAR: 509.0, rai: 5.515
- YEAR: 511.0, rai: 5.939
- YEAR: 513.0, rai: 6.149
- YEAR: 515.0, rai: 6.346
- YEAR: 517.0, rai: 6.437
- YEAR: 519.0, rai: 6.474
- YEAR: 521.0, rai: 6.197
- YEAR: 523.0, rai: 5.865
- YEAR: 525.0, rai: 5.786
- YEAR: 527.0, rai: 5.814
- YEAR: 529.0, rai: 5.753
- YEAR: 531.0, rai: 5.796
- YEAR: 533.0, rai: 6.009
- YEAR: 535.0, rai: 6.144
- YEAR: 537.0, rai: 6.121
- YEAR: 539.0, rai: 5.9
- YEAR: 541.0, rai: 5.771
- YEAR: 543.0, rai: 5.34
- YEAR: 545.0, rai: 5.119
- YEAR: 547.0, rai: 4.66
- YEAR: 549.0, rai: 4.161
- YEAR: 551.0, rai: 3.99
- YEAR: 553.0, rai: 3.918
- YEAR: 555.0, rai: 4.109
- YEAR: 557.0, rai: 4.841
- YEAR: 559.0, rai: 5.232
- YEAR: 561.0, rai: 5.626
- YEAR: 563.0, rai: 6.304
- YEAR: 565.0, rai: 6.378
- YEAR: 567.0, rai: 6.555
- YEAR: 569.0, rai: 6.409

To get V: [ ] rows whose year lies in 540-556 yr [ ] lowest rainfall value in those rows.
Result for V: 3.918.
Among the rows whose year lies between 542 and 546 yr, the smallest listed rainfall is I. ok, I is 5.119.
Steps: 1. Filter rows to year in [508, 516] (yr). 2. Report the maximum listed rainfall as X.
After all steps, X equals 6.346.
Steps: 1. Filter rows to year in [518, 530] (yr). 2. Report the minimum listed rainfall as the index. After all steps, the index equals 5.753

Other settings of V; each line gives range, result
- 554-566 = 4.109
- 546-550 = 4.161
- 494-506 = 4.605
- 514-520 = 6.346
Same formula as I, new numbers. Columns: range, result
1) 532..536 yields 6.009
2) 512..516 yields 6.149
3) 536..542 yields 5.771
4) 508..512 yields 5.515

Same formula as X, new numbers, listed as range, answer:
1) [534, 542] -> 6.144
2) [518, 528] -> 6.474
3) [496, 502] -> 5.787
